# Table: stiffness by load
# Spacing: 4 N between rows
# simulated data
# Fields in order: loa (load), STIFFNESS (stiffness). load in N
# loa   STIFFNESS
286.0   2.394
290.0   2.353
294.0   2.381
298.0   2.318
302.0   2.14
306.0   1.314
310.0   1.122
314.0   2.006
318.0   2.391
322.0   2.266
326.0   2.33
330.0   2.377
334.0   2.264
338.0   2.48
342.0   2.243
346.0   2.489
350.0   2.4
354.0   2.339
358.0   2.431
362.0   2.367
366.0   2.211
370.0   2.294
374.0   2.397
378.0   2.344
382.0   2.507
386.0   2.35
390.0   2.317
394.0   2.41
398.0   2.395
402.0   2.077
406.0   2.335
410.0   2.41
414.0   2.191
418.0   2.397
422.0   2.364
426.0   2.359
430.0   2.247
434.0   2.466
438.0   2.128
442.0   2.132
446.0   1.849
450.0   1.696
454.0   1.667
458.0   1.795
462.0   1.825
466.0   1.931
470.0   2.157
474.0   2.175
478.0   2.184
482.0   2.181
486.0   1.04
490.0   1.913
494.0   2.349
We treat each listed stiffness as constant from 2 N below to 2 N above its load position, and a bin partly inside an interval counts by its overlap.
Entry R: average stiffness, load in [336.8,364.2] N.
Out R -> 2.39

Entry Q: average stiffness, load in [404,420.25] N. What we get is 2.33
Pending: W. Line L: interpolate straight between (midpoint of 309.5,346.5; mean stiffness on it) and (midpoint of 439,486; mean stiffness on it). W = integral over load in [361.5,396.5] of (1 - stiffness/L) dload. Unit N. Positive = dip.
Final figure -4.0 N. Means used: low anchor 2.23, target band 2.36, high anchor 1.93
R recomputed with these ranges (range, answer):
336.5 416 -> 2.35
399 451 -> 2.22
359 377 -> 2.33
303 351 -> 2.13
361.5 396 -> 2.35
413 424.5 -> 2.33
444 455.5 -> 1.74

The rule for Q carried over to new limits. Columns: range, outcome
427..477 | 2.02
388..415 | 2.31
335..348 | 2.39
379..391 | 2.39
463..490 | 1.94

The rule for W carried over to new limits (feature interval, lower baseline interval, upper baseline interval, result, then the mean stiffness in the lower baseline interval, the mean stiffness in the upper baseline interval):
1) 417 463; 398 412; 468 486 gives 2.2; 2.29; 2.05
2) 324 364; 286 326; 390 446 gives -4.3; 2.07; 2.29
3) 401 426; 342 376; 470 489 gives -1.7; 2.36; 1.92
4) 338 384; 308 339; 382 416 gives -2.9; 2.14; 2.32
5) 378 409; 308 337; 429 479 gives -4.2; 2.12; 2.01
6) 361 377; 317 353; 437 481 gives -0.5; 2.36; 1.96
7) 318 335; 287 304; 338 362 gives 0.2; 2.3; 2.39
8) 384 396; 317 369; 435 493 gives -1.0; 2.35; 1.92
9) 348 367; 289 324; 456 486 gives -3.3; 2.02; 1.97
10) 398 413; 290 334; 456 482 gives -1.7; 2.09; 2.02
